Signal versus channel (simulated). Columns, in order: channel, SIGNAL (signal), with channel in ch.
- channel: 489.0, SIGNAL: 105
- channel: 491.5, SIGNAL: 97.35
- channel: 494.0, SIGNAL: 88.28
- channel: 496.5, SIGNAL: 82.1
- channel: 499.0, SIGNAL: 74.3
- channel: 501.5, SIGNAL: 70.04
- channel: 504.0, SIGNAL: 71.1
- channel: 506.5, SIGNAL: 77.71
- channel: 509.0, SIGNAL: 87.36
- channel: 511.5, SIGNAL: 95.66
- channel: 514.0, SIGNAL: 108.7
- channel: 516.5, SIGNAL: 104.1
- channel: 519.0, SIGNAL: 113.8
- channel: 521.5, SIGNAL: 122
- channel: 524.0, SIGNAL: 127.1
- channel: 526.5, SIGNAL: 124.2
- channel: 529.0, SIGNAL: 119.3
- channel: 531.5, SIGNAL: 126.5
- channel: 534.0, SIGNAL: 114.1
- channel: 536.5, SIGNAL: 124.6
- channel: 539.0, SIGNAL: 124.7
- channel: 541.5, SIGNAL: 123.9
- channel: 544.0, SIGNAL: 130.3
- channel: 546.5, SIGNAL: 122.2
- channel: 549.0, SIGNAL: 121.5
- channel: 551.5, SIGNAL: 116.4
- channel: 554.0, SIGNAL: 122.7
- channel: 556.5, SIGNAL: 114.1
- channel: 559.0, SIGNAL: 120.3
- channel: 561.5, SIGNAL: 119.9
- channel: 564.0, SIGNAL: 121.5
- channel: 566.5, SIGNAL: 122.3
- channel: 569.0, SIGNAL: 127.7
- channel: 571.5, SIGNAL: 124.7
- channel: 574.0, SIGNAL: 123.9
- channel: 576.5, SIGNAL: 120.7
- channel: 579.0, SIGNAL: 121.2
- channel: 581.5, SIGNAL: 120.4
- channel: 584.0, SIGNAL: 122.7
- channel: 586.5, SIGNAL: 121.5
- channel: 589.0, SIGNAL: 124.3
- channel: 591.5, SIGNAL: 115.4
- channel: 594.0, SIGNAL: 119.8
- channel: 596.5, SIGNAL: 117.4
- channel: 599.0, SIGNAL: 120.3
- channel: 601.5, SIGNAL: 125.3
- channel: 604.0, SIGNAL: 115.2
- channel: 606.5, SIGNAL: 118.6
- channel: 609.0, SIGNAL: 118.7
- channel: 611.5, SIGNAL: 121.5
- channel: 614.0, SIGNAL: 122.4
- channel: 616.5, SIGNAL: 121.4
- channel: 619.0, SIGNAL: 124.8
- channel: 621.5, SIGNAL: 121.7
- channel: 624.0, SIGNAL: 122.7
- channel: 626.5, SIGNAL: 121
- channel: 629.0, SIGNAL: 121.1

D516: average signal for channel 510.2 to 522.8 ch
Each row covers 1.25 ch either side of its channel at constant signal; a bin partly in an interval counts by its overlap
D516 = 109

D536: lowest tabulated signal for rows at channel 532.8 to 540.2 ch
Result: 114.1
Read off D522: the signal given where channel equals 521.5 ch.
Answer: 122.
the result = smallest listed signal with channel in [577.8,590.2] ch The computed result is 120.4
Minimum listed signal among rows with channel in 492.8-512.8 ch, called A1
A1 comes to 70.04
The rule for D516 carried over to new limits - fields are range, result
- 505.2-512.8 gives 86.9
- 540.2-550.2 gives 124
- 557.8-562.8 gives 120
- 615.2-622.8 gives 123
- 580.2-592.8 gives 121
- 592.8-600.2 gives 119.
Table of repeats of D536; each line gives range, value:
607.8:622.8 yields 118.7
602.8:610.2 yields 115.2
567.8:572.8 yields 124.7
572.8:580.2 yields 120.7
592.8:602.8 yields 117.4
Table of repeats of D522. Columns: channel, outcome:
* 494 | 88.28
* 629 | 121.1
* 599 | 120.3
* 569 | 127.7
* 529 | 119.3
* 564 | 121.5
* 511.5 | 95.66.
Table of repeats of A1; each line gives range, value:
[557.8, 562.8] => 119.9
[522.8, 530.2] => 119.3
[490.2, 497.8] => 82.1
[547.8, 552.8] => 116.4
